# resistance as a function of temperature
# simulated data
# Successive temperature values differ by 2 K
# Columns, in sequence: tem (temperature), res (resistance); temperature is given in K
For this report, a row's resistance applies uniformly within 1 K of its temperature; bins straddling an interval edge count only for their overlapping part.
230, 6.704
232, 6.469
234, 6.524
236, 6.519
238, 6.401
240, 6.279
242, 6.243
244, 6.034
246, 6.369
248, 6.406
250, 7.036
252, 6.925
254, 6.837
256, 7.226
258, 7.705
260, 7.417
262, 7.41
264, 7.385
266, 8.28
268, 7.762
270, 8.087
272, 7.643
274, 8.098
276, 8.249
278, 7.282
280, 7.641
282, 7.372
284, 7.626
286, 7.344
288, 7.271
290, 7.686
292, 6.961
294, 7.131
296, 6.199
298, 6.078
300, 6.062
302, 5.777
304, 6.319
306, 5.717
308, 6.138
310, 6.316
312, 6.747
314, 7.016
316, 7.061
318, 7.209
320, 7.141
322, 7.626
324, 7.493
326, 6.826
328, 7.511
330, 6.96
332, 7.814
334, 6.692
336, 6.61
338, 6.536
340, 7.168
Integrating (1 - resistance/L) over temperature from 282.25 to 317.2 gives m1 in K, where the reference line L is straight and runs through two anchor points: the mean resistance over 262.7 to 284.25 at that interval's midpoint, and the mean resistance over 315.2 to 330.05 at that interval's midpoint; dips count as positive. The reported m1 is 3.7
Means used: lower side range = 7.77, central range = 6.69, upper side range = 7.25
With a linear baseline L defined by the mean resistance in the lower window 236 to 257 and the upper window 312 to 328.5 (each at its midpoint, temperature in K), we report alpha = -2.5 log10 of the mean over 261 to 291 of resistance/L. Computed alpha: -0.13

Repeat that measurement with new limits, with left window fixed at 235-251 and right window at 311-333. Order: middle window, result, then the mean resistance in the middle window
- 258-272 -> -0.164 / 7.72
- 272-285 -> -0.140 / 7.71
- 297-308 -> 0.170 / 6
